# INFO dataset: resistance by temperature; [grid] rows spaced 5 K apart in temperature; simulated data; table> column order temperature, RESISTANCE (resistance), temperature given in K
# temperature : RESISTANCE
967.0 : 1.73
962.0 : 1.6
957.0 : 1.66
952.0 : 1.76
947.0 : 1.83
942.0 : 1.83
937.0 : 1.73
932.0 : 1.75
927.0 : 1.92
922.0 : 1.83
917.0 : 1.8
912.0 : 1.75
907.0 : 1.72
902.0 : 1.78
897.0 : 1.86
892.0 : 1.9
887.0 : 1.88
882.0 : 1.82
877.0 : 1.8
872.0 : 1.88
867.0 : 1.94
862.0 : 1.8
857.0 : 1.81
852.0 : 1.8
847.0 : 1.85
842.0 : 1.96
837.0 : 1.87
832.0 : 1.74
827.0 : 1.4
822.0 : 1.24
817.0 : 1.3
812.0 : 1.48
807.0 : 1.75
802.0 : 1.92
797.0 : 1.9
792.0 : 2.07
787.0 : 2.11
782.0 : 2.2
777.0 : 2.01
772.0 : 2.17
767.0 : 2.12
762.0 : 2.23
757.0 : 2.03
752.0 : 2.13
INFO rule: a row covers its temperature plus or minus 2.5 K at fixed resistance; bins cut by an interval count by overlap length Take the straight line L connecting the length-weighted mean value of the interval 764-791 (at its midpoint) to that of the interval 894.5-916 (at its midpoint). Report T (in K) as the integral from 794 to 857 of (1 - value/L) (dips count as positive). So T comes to 9.4 K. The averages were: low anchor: 2.12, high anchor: 1.78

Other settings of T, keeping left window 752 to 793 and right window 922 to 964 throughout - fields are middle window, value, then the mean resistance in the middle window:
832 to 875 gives 2.1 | 1.86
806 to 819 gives 3.5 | 1.49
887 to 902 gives 0.0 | 1.86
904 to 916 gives 0.6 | 1.74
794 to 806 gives 1.0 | 1.9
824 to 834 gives 2.3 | 1.54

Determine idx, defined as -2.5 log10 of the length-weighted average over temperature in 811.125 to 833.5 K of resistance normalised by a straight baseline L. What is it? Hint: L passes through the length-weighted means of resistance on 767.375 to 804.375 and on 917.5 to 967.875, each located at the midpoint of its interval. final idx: 0.37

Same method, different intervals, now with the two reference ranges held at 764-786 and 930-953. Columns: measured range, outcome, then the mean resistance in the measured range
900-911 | 0.06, 1.75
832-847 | 0.07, 1.88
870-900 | 0.03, 1.86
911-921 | 0.03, 1.79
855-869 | 0.06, 1.85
